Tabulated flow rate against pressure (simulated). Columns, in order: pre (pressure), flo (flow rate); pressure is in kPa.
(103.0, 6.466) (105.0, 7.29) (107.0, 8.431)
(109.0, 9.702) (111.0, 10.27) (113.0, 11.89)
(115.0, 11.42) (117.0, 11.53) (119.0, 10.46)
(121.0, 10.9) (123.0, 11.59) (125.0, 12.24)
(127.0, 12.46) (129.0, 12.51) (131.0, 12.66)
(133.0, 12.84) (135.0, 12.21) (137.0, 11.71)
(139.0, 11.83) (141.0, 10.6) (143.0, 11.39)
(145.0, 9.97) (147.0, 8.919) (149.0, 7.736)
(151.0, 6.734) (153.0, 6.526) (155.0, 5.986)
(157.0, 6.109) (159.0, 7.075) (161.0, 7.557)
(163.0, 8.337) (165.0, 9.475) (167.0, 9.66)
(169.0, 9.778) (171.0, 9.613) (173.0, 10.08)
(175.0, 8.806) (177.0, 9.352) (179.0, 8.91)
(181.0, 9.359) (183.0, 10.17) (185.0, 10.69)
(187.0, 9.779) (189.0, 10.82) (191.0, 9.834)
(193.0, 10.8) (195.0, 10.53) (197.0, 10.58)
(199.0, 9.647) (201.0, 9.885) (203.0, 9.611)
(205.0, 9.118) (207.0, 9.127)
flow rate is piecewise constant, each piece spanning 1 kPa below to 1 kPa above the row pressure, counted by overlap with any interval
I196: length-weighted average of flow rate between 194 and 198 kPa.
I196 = 10.6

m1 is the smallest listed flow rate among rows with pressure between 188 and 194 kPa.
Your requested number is 9.834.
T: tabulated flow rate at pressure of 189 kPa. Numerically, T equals 10.82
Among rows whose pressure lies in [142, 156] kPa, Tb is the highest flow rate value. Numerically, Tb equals 11.39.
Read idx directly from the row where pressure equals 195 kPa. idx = 10.53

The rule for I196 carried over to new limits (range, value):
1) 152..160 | 6.42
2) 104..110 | 8.47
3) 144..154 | 7.98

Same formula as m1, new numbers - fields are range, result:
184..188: 9.779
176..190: 8.91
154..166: 5.986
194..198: 10.53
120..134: 10.9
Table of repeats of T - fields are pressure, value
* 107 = 8.431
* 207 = 9.127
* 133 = 12.84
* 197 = 10.58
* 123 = 11.59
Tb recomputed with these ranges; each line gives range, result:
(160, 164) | 8.337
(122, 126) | 12.24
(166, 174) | 10.08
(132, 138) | 12.84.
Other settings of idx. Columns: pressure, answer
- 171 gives 9.613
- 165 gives 9.475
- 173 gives 10.08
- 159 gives 7.075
